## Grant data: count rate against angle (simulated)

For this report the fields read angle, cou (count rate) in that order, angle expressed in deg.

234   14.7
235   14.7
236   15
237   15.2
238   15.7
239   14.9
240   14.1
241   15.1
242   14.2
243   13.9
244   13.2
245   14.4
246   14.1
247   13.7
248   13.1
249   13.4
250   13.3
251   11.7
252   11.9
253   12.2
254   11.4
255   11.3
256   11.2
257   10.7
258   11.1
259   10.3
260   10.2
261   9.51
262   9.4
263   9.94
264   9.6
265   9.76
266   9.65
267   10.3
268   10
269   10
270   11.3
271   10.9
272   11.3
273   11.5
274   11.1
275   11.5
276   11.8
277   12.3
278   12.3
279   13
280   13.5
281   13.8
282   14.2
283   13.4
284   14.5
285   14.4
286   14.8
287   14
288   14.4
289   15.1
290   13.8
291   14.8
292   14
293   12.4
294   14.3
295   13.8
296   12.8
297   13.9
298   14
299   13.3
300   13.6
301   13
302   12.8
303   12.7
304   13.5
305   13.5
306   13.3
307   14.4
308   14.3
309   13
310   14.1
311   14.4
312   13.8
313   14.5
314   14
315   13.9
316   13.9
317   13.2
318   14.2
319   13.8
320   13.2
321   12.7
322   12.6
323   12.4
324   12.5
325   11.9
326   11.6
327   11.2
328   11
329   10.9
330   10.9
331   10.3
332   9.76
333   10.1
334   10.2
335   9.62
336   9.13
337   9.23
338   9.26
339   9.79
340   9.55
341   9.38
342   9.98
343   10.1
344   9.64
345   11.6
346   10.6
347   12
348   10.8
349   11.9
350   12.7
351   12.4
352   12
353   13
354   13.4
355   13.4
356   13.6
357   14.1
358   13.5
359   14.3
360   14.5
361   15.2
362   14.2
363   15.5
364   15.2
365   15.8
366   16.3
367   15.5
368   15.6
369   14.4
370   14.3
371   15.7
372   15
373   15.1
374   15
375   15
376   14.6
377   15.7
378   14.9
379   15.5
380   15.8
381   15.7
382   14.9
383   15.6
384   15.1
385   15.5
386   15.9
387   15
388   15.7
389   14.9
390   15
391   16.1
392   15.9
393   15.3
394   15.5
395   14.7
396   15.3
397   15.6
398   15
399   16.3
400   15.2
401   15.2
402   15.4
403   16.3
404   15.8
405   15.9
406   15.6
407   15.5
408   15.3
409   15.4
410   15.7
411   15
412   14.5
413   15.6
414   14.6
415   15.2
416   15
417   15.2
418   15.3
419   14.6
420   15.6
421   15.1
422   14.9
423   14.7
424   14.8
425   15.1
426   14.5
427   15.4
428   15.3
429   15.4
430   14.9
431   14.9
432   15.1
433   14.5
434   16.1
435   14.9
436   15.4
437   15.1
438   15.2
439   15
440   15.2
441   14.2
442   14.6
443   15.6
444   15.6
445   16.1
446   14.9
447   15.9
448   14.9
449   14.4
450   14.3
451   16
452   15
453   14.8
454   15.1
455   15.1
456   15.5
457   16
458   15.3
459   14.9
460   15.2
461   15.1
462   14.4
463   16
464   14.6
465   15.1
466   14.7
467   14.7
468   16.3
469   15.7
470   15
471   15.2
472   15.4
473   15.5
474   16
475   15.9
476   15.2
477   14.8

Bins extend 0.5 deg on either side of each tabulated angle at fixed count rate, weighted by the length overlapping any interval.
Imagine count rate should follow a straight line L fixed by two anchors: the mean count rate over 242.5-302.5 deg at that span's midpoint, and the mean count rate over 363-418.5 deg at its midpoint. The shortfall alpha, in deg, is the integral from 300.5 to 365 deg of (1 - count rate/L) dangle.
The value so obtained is 7.0 deg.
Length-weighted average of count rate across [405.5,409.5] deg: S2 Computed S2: 15.5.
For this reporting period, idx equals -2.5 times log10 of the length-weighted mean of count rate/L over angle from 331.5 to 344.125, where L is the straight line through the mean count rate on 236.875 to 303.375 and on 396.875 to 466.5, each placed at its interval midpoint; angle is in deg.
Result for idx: 0.378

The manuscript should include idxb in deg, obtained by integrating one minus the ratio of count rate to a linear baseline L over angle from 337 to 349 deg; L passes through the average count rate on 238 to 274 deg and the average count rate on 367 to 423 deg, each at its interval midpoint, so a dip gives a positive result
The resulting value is 3.2 deg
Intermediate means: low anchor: 11.8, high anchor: 15.3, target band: 10.3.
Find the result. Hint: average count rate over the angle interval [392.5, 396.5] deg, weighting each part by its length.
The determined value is 15.2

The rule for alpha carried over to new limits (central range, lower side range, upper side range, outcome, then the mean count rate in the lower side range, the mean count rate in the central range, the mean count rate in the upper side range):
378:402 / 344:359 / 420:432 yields -2.8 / 12.5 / 15.4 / 15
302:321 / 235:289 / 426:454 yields -0.7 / 12.5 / 13.7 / 15.1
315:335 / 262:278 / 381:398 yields 1.5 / 10.7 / 11.9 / 15.4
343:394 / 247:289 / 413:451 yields -1.8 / 11.9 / 14.3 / 15.1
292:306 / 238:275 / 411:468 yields -0.9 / 11.8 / 13.4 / 15.1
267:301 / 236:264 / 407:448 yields 0.2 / 12.6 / 13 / 15.1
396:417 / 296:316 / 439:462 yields -1.0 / 13.7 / 15.4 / 15.1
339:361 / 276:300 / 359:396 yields 4.1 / 13.7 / 12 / 15.3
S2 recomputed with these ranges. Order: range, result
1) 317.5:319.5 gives 14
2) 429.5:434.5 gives 15.1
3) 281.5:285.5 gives 14.1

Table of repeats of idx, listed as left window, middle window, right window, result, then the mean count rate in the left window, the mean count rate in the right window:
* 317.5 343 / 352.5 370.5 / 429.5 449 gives -0.19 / 11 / 15.1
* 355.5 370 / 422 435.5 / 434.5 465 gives 0.00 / 14.8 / 15.1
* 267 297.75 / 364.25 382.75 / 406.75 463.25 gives -0.08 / 12.9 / 15.1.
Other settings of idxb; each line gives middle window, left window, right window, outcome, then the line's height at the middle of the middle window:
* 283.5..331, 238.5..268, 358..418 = -0.3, 13.3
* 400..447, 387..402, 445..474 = 0.3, 15.3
